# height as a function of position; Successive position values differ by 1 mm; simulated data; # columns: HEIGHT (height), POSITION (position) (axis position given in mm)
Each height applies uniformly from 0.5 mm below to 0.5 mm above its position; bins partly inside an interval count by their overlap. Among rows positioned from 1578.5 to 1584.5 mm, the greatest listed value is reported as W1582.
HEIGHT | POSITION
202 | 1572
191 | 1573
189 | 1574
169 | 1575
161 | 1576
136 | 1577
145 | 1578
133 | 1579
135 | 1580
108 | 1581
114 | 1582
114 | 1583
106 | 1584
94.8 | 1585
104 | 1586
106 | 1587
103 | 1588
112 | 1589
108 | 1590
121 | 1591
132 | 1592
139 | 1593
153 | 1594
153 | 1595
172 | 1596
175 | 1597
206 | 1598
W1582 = 135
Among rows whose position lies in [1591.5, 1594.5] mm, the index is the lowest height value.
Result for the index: 132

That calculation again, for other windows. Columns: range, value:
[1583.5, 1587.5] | 94.8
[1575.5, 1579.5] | 133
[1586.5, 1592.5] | 103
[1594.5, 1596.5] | 153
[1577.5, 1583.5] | 108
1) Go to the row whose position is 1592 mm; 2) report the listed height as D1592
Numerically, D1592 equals 132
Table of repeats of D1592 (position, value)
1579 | 133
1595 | 153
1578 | 145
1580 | 135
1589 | 112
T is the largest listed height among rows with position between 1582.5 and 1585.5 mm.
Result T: 114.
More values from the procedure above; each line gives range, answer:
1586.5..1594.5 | 153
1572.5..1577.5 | 191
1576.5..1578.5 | 145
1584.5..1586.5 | 104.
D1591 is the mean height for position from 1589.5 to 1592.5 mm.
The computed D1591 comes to 120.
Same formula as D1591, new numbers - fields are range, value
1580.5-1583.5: 112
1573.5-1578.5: 160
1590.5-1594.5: 136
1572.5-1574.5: 190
